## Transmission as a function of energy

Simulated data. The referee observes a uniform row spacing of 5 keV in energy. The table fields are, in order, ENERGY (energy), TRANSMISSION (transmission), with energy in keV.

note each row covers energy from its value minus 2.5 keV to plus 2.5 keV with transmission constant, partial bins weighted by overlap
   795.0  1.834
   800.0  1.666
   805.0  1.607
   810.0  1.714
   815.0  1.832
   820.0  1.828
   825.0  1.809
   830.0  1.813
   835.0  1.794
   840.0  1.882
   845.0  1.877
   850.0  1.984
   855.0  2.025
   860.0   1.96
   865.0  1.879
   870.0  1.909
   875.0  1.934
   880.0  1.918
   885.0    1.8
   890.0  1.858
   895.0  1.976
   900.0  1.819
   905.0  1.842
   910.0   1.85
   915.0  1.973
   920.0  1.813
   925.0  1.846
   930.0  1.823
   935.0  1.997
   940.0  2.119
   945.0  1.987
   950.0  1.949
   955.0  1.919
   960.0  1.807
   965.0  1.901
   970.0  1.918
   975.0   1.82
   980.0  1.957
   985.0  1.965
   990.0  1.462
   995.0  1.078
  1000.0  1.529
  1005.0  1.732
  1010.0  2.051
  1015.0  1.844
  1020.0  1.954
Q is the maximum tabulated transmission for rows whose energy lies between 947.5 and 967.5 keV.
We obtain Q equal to 1.949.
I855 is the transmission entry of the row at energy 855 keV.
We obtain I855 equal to 2.025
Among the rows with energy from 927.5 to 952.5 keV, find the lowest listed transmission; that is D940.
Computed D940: 1.823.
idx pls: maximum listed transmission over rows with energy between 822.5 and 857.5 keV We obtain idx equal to 2.025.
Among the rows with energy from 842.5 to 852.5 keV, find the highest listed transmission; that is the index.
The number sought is 1.984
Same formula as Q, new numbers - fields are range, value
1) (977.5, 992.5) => 1.965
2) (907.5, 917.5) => 1.973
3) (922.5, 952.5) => 2.119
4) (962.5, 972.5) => 1.918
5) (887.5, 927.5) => 1.976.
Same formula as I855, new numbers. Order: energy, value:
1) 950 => 1.949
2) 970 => 1.918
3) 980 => 1.957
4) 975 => 1.82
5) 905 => 1.842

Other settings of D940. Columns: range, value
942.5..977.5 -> 1.807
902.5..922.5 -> 1.813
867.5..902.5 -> 1.8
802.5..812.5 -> 1.607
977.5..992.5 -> 1.462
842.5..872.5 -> 1.877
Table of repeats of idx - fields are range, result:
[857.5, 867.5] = 1.96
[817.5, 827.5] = 1.828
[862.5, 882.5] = 1.934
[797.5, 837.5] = 1.832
